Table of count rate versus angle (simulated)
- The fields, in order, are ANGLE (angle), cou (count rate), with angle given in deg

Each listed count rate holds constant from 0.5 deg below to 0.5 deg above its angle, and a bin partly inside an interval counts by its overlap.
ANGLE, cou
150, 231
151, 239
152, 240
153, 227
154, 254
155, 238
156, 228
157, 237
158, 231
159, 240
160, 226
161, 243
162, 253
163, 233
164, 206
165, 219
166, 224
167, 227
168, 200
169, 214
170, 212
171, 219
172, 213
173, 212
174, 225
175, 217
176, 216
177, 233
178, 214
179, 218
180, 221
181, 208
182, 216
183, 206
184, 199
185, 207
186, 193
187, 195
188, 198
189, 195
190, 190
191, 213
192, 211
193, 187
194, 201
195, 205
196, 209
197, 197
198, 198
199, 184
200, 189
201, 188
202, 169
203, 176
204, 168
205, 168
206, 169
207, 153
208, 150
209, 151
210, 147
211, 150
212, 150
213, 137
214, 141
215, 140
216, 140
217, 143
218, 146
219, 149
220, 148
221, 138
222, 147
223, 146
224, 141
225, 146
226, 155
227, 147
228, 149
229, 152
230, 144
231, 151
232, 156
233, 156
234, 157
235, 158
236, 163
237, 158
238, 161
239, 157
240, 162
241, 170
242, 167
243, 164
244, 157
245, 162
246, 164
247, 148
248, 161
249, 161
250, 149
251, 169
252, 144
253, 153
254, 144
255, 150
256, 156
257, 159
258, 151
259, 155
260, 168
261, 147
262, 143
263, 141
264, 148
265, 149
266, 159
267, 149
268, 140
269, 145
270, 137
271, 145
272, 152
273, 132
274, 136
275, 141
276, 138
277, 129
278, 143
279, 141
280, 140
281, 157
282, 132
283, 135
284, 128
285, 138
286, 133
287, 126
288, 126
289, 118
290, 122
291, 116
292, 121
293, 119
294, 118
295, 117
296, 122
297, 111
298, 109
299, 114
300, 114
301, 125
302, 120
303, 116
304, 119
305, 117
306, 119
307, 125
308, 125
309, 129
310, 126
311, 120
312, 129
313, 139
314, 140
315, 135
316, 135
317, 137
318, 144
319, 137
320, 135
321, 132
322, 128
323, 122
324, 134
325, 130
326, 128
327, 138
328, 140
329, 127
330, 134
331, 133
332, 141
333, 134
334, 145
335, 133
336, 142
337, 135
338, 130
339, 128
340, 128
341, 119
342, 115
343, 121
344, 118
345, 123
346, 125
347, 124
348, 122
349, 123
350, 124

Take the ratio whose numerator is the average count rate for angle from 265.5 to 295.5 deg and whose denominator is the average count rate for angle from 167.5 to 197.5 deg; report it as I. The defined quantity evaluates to 0.65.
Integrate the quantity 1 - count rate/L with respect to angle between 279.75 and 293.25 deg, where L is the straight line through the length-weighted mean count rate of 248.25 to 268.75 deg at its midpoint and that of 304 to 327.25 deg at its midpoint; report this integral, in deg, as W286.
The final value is 1.1 deg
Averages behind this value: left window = 152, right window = 130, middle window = 129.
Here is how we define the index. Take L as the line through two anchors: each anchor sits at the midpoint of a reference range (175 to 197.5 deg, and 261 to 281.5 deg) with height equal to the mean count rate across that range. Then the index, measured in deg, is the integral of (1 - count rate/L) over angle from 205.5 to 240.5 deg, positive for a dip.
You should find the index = 5.6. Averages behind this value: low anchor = 206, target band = 150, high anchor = 143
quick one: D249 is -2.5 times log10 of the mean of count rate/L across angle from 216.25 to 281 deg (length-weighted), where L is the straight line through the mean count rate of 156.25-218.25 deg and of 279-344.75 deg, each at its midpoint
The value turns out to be 0.08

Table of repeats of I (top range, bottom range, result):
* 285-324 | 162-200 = 0.60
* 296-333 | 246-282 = 0.86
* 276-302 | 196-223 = 0.79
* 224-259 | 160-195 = 0.73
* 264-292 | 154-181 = 0.61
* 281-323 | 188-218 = 0.73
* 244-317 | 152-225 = 0.71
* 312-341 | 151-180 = 0.59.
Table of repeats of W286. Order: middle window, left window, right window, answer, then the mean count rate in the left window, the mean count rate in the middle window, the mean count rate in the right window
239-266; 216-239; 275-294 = -2.58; 150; 156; 131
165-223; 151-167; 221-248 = 3.40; 233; 186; 155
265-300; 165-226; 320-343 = 4.36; 184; 132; 131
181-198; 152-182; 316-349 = 0.83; 225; 201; 131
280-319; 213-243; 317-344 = 3.31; 151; 126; 132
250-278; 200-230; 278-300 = -2.58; 152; 147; 126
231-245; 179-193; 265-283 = 0.59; 204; 160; 142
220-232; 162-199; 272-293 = 1.92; 210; 147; 133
